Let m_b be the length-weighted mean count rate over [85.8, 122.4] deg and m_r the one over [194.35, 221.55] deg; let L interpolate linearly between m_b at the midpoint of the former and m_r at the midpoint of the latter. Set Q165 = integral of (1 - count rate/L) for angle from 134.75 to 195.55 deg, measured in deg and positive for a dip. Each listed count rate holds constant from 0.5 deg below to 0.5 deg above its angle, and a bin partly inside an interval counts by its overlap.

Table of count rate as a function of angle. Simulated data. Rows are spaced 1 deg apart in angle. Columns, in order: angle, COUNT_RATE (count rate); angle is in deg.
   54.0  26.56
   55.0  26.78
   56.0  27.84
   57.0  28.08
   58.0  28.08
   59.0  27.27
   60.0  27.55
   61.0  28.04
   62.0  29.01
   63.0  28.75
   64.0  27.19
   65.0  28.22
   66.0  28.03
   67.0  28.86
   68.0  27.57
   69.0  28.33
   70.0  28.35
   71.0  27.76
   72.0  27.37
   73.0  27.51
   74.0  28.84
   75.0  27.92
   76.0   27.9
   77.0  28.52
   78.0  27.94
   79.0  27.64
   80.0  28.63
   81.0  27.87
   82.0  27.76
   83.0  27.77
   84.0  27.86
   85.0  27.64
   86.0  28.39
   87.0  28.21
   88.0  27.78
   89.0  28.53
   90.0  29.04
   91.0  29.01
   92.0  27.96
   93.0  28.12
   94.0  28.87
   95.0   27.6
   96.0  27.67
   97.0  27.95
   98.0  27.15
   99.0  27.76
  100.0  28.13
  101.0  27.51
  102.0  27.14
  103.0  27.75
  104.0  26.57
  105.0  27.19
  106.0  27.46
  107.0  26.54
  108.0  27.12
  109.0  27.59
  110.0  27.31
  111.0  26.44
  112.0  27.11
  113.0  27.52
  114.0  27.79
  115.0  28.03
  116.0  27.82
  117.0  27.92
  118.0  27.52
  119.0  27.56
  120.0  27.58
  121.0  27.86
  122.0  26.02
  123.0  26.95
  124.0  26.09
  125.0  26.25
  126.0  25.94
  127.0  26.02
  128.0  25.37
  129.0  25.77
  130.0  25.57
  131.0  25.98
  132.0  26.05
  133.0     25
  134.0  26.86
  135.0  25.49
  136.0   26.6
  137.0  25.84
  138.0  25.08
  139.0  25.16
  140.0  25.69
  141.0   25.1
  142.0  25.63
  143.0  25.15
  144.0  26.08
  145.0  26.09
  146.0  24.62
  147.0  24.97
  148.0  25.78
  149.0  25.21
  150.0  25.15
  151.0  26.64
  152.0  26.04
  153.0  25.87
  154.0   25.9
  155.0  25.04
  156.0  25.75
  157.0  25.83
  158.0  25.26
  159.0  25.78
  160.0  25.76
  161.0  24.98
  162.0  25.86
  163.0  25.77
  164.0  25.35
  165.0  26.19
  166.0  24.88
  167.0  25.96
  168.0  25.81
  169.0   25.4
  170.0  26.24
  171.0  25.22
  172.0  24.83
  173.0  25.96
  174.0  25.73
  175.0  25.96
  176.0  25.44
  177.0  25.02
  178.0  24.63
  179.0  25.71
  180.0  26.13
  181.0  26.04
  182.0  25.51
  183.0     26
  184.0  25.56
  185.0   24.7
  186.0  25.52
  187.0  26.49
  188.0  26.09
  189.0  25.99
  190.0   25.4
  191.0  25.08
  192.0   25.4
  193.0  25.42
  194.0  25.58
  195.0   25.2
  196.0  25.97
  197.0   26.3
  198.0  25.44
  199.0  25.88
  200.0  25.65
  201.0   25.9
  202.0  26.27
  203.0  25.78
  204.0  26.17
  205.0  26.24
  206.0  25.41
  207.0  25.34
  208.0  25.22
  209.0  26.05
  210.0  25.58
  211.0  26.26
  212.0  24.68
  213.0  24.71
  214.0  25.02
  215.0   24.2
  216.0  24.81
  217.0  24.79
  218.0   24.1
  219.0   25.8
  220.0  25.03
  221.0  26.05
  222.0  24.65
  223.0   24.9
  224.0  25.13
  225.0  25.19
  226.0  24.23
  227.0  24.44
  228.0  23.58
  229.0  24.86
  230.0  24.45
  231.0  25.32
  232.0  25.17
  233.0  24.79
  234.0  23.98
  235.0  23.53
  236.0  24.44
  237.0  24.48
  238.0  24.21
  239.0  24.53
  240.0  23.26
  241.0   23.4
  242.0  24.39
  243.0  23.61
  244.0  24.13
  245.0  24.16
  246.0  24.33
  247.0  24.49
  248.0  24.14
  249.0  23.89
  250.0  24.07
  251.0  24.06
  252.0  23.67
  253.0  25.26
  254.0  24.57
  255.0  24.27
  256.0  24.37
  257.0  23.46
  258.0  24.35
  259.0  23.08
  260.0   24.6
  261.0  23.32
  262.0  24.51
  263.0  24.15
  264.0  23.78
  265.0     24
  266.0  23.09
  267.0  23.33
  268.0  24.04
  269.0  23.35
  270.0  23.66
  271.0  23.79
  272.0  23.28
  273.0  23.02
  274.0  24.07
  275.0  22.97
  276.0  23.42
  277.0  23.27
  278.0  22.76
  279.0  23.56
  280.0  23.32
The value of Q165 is 1.8 deg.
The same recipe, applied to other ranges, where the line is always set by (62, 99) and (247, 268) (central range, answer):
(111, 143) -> 0.72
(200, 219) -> -0.20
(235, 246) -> 0.16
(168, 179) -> 0.20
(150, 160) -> 0.23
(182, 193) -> 0.00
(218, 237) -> -0.02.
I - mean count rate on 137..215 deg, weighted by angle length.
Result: 25.6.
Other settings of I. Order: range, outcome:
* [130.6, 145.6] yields 25.7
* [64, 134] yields 27.5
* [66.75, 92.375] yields 28.1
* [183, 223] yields 25.5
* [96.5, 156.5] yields 26.5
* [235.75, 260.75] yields 24.1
